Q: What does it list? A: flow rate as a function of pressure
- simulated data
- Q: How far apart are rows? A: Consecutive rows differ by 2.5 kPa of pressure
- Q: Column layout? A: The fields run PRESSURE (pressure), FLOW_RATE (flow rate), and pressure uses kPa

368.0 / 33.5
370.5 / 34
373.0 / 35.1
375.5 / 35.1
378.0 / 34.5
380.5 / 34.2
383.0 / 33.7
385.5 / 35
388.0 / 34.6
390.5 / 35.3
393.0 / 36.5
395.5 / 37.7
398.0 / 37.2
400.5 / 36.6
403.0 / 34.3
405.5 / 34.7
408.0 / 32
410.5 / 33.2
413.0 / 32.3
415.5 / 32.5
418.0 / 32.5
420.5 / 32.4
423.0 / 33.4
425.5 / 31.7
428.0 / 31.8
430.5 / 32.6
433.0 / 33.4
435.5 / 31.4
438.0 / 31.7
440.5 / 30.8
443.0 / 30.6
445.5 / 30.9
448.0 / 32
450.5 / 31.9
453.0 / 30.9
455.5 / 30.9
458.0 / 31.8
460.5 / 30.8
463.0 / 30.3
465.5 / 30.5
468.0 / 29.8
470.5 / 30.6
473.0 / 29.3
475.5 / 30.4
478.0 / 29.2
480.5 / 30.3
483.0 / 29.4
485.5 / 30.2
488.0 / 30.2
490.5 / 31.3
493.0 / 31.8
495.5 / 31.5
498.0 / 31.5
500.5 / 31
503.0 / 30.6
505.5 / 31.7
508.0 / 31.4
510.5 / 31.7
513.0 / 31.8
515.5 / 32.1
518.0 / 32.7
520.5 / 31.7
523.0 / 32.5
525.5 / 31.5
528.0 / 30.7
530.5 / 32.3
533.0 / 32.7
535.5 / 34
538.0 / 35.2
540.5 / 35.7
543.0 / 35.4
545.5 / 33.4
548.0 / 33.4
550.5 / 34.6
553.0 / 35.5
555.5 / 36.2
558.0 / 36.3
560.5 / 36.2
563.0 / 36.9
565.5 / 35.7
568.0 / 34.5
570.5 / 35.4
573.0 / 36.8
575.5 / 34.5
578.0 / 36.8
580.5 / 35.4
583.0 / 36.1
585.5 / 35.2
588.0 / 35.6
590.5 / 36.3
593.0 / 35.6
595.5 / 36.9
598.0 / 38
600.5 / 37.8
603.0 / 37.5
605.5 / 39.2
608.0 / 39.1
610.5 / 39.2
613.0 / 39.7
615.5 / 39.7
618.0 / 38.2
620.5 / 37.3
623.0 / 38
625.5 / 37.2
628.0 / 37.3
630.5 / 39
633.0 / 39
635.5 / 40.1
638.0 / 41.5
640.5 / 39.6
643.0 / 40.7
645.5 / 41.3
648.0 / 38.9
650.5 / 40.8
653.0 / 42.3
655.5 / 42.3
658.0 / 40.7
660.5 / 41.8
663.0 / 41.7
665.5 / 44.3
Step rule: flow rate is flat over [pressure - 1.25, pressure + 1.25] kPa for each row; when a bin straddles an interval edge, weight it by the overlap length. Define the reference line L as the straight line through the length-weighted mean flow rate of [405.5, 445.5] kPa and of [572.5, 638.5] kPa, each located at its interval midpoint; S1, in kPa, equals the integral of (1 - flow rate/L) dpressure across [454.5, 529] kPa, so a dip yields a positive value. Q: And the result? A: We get 7.0 kPa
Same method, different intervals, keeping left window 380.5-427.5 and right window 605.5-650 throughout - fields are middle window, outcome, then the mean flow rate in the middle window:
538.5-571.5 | 2.0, 35.3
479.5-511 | 4.6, 31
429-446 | 1.6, 31.7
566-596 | 1.9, 35.7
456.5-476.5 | 2.9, 30.4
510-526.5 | 2.1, 32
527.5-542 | 1.4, 33.6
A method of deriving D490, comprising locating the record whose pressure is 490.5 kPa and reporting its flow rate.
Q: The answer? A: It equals 31.3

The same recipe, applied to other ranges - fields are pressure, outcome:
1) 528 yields 30.7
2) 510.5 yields 31.7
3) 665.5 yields 44.3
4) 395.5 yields 37.7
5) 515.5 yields 32.1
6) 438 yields 31.7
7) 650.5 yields 40.8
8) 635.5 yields 40.1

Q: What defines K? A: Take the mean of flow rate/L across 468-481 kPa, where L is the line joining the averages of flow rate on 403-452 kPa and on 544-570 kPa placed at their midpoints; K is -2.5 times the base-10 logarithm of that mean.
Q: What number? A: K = 0.12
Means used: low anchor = 32.2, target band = 29.9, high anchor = 35.3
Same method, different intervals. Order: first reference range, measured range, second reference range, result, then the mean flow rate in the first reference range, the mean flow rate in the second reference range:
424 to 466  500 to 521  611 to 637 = 0.08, 31.4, 38.6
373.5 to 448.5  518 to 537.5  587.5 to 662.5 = 0.13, 33.5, 39.1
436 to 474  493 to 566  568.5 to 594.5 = 0.02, 30.9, 35.7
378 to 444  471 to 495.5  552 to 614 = 0.15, 33.6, 36.6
